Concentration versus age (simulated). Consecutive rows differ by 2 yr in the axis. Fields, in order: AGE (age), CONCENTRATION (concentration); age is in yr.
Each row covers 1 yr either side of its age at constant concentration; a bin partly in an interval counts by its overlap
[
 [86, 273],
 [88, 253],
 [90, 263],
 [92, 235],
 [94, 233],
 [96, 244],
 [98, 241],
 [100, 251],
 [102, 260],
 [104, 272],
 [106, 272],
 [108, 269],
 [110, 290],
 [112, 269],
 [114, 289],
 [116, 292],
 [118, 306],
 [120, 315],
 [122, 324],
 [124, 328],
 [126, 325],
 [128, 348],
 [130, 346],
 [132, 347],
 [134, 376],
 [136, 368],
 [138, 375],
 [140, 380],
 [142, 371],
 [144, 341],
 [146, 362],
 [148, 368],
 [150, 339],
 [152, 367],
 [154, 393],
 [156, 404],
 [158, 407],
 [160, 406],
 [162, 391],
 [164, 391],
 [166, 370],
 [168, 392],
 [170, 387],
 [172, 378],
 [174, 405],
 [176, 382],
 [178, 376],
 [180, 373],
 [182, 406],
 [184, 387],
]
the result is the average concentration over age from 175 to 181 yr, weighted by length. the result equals 377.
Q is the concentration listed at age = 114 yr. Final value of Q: 289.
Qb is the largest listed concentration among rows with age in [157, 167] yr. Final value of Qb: 407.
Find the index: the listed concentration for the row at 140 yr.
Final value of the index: 380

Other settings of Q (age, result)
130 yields 346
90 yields 263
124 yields 328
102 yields 260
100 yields 251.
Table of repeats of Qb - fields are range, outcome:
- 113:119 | 306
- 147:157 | 404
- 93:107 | 272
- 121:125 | 328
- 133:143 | 380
